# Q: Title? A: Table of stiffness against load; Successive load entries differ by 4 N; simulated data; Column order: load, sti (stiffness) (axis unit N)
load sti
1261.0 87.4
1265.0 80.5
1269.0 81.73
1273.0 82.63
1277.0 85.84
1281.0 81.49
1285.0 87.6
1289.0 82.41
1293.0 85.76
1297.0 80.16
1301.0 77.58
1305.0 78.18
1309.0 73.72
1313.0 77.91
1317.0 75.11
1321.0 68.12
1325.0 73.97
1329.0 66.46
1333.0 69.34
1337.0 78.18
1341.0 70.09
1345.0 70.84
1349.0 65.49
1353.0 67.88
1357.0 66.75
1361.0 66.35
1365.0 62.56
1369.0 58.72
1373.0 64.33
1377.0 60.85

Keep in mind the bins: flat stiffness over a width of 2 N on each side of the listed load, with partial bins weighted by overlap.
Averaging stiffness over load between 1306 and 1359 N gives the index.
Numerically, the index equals 71.2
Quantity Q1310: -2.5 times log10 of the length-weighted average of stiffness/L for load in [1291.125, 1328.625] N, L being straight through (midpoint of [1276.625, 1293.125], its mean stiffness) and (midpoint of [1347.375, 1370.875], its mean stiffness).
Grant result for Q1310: 0.02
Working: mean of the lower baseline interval 84.4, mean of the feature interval 76.2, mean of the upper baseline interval 64.6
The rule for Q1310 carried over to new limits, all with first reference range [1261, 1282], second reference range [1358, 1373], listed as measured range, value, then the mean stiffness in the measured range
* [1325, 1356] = -0.02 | 69.9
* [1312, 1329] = 0.00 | 72.7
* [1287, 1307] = -0.04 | 80.8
